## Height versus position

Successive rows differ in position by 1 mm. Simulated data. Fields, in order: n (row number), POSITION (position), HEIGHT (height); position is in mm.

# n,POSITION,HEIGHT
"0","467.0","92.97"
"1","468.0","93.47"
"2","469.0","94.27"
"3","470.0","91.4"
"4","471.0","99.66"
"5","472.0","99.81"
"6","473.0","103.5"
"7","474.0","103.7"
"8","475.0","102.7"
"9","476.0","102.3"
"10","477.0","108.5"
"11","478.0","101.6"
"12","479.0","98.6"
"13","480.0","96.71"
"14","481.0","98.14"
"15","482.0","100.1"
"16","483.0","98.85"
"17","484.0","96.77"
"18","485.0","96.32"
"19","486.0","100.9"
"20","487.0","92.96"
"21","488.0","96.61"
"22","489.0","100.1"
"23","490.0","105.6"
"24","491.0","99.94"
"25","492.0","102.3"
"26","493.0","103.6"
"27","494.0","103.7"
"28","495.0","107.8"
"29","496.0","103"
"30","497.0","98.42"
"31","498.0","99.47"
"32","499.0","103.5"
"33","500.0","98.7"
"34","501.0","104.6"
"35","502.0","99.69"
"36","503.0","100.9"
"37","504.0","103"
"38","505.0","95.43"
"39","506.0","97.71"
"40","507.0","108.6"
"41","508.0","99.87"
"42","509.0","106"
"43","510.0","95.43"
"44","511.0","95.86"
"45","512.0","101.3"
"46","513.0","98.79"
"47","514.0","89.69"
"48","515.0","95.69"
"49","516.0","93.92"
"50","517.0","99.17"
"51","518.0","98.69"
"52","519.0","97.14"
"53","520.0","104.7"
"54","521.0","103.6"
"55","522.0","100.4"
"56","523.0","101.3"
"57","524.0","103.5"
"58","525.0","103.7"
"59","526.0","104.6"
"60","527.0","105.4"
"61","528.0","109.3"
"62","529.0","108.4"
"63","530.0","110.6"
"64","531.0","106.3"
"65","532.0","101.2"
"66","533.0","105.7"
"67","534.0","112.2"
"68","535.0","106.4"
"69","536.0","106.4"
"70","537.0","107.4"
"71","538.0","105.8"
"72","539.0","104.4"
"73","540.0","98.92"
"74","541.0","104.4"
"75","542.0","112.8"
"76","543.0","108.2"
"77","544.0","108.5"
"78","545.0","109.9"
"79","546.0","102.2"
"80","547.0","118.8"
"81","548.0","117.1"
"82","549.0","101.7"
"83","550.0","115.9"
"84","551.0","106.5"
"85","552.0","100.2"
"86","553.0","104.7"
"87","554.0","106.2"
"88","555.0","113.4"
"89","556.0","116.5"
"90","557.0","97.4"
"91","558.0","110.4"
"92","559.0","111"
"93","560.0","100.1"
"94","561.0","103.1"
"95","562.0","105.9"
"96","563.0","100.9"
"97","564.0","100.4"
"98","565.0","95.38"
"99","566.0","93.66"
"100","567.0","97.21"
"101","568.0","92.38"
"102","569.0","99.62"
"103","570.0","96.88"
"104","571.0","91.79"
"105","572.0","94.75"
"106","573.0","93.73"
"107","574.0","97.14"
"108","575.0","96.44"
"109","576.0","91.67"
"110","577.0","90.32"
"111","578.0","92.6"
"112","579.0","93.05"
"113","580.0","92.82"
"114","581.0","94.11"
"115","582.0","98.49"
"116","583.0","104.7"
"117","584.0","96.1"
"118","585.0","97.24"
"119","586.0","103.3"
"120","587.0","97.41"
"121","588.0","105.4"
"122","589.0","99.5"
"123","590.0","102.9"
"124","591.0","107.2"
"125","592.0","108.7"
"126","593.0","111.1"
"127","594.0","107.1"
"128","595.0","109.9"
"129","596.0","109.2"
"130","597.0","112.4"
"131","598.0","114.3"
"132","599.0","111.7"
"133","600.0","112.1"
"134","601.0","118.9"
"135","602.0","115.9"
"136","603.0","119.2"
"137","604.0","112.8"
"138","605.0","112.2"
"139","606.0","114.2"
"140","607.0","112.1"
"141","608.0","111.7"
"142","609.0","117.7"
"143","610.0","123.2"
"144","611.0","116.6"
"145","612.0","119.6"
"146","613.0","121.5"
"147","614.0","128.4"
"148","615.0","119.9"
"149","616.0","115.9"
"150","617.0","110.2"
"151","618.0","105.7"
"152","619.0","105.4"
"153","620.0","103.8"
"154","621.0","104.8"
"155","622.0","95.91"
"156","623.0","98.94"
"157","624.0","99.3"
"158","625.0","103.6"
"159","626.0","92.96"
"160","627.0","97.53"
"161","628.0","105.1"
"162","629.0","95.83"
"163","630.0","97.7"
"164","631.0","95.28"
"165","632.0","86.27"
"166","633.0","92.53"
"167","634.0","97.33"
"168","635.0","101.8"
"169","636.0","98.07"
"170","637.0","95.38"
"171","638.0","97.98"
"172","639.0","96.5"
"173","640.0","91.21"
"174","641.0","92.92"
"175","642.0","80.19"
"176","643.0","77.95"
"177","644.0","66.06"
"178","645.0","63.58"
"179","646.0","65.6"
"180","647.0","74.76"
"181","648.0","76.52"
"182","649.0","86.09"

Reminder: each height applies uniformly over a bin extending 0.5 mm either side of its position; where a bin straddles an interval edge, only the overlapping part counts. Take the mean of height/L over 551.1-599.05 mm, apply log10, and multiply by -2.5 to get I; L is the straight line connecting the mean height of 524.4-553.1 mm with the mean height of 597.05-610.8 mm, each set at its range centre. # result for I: 0.10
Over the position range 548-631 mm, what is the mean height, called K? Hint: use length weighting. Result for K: 105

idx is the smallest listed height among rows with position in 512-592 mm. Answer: 89.69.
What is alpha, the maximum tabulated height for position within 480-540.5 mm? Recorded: 112.2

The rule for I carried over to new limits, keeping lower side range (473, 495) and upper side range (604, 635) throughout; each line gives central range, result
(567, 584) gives 0.10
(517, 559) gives -0.03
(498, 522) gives 0.02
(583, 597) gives 0.01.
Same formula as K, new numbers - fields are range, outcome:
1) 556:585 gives 97.9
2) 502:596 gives 102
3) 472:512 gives 101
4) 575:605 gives 104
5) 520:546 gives 106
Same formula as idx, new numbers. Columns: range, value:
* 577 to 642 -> 80.19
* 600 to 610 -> 111.7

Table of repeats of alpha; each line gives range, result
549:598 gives 116.5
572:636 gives 128.4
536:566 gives 118.8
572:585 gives 104.7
